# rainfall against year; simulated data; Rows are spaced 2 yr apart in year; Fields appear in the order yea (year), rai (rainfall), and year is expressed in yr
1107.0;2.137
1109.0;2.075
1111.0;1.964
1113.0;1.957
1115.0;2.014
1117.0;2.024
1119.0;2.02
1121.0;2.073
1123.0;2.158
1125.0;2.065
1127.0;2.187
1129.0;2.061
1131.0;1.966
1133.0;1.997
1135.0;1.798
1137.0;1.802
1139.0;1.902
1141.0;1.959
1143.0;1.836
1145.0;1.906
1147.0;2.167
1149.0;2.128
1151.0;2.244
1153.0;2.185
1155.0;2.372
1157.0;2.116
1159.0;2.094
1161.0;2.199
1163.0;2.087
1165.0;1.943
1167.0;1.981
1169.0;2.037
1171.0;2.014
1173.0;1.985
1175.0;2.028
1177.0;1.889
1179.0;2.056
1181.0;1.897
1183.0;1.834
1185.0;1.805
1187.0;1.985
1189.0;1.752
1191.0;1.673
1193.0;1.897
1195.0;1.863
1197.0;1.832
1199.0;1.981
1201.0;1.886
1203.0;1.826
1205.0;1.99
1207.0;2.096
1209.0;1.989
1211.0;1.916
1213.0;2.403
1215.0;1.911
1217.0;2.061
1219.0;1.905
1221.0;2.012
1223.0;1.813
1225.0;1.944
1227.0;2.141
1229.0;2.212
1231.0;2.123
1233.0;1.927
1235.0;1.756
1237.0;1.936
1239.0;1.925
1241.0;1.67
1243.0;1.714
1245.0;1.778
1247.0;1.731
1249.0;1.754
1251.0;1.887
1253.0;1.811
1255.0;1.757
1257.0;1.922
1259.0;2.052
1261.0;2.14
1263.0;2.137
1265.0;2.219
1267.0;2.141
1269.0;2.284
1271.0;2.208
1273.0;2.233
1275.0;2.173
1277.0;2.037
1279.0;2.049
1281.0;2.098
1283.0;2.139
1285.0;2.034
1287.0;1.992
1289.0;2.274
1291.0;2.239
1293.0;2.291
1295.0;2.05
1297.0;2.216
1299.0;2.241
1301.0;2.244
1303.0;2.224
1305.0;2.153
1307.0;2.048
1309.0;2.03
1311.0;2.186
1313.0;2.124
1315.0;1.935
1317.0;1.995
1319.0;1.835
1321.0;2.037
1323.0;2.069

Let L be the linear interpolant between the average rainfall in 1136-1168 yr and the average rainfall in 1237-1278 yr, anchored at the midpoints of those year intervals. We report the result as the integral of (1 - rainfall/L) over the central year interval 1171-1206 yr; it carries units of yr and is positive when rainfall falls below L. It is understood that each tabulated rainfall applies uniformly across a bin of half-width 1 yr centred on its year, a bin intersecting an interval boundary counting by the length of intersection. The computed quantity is 2.3 yr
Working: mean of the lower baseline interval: 2.06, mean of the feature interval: 1.9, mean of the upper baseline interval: 1.98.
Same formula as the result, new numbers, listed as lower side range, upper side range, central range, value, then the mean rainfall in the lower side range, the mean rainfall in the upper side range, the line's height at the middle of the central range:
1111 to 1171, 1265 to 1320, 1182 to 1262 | 6.7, 2.04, 2.13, 2.09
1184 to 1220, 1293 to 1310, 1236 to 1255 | 2.2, 1.93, 2.16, 2.03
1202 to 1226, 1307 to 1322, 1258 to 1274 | -1.4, 1.99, 2.02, 2.01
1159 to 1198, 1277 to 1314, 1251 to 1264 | 0.7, 1.94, 2.14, 2.08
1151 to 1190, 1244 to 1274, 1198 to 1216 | 0.1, 2.02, 2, 2.01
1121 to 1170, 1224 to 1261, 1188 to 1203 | 1.0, 2.05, 1.9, 1.97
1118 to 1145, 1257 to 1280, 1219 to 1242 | 1.6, 1.98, 2.14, 2.1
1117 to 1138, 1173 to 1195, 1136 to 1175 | -2.0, 2.01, 1.89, 1.95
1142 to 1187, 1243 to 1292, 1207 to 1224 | 0.3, 2.04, 2.04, 2.04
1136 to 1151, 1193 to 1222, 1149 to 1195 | -0.6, 1.98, 1.97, 1.98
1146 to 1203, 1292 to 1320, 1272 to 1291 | -0.3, 1.99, 2.11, 2.09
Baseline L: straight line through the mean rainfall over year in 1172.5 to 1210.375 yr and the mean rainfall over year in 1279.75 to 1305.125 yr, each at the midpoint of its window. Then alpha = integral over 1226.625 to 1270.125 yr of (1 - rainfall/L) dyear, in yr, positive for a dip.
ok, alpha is 2.2 yr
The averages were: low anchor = 1.91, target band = 1.95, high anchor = 2.17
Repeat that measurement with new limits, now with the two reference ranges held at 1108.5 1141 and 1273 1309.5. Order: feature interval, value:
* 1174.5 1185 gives 0.6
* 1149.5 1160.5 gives -0.9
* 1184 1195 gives 1.2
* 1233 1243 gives 1.3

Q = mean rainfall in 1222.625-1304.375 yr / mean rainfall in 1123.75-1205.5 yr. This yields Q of 1.03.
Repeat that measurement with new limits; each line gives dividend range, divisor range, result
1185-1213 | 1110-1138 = 0.95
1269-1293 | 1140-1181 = 1.04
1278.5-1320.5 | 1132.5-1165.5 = 1.03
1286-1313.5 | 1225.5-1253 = 1.15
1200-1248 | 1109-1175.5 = 0.95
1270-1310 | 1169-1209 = 1.12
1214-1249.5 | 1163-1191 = 0.99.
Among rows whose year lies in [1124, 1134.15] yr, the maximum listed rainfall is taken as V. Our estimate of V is 2.187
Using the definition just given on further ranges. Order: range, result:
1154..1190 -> 2.372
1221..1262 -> 2.212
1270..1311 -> 2.291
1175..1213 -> 2.403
